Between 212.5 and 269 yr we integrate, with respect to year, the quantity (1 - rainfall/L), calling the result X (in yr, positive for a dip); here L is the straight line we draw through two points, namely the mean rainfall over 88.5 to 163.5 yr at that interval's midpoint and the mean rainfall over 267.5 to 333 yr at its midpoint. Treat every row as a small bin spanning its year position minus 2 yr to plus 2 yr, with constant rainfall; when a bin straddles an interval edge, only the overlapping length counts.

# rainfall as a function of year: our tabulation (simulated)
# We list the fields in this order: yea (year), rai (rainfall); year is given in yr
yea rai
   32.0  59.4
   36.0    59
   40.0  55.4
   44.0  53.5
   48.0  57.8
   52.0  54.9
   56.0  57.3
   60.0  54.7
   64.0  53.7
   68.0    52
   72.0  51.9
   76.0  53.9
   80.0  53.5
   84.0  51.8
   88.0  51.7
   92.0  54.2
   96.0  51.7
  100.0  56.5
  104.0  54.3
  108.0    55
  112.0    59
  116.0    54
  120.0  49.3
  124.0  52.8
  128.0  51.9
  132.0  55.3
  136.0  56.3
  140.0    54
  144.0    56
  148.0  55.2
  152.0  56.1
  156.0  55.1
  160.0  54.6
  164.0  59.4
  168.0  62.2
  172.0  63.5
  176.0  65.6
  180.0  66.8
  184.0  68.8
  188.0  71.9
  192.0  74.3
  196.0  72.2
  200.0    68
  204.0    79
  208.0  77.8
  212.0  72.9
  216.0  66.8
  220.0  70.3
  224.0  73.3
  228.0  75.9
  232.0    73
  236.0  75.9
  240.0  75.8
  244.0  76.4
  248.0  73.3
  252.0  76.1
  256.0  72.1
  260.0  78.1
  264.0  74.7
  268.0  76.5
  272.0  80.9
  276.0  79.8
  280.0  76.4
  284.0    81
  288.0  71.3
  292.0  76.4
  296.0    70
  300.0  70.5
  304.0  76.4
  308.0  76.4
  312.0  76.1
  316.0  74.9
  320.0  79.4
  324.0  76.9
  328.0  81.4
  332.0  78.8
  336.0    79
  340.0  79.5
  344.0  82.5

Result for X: -4.1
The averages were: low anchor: 54.6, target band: 74.1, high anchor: 76.6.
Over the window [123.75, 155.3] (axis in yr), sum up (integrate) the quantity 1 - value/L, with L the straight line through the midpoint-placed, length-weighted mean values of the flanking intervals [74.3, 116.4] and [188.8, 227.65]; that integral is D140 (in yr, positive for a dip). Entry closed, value 3.4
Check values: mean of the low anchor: 54.2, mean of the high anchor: 72.8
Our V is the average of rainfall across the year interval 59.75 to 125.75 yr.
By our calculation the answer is 53.5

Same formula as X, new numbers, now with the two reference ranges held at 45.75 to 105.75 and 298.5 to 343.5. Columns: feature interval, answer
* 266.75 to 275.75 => -0.8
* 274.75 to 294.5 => -0.7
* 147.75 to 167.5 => 1.7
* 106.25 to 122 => 0.9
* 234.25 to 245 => -1.0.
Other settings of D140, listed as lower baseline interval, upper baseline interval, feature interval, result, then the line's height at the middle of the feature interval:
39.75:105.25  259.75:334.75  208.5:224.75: -0.7 yr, 68.5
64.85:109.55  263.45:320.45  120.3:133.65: 1.1 yr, 57.7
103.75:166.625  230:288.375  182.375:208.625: -3.1 yr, 65.3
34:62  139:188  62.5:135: 5.6 yr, 58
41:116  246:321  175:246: -4.7 yr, 68.1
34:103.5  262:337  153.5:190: 0.8 yr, 64.3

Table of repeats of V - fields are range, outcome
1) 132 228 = 65.2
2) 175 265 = 73.1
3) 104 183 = 57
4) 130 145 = 55.4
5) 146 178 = 59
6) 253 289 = 76.9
